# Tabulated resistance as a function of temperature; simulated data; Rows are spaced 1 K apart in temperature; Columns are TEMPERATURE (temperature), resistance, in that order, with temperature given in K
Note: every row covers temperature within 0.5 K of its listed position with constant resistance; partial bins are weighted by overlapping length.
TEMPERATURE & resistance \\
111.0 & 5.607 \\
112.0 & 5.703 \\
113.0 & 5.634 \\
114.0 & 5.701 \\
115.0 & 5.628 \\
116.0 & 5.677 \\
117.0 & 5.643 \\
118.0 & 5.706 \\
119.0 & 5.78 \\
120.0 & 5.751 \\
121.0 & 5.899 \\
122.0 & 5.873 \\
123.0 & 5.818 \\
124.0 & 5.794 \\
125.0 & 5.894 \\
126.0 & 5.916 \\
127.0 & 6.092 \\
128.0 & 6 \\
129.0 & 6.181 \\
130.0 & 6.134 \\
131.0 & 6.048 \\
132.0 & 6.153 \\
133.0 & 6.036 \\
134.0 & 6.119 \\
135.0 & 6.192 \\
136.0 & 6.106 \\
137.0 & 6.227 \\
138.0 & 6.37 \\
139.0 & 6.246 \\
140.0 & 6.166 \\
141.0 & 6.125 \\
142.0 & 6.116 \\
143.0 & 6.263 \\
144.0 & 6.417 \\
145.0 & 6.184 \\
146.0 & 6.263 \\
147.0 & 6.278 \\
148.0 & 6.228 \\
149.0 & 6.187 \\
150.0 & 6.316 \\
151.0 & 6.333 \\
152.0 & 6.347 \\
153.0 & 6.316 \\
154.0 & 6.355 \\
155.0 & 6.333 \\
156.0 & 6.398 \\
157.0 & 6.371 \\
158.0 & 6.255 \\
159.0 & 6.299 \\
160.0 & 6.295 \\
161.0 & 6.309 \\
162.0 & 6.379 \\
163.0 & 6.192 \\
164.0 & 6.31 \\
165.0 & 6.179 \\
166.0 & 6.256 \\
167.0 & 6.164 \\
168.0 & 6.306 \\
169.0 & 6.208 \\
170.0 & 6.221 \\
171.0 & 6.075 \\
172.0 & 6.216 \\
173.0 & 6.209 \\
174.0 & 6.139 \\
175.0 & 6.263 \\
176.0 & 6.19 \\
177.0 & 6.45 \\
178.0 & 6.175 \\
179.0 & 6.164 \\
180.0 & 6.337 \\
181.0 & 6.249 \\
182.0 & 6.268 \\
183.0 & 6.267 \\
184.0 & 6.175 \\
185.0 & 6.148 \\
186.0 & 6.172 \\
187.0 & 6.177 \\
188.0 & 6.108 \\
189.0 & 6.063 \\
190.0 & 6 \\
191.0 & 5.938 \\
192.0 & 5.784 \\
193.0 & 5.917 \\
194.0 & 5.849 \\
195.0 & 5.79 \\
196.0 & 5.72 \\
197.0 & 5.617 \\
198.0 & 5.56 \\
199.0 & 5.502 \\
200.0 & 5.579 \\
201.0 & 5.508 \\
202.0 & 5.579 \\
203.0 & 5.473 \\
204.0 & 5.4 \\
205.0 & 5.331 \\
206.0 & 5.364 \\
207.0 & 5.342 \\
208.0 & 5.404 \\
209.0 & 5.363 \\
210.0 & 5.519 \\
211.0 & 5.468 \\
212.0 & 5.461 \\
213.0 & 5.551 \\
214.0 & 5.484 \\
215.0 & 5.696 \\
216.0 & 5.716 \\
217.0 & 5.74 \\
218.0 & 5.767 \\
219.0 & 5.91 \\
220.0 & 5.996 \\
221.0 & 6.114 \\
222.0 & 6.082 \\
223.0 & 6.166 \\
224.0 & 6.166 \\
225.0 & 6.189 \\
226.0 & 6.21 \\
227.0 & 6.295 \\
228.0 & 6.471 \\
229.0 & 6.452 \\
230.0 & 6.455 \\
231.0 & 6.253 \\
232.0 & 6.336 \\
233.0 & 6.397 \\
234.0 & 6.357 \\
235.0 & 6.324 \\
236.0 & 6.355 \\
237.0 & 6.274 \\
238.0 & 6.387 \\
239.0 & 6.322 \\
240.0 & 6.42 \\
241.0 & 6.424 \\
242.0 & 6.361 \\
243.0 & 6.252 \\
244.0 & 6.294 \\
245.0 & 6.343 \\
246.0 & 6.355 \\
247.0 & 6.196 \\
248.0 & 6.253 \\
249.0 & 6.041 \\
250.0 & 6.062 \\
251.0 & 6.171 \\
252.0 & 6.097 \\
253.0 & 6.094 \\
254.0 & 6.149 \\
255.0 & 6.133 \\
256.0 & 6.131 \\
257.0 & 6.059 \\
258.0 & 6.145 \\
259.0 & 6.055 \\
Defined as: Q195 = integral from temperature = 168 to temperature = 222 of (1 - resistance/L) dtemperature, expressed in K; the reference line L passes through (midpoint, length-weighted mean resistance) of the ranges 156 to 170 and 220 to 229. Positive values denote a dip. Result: 3.2 K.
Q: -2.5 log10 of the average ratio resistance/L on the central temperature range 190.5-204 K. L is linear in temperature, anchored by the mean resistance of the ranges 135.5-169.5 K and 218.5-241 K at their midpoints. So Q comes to 0.11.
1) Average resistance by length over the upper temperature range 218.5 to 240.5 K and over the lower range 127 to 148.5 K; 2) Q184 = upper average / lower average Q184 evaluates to 1.0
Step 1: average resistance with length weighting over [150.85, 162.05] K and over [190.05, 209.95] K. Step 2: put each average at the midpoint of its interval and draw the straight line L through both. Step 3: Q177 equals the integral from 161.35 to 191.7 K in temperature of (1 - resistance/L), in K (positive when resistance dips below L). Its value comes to -1.1 K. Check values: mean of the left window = 6.33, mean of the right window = 5.59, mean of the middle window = 6.2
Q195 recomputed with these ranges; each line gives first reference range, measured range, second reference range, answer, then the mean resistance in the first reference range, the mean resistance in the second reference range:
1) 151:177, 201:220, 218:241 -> 2.2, 6.27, 6.26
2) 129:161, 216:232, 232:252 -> 0.4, 6.24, 6.29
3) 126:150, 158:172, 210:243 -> -0.2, 6.18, 6.11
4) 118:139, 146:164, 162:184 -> -0.5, 6.02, 6.23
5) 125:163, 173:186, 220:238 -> 0.0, 6.22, 6.28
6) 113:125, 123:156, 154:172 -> -1.0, 5.75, 6.27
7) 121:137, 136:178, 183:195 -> -1.6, 6.03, 6.03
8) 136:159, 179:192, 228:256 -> 0.3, 6.27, 6.28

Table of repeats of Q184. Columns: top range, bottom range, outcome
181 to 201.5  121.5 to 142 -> 0.97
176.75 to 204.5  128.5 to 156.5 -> 0.95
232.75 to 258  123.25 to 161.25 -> 1.01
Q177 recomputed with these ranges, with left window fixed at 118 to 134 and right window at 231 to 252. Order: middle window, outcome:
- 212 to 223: 0.7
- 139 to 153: -0.6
